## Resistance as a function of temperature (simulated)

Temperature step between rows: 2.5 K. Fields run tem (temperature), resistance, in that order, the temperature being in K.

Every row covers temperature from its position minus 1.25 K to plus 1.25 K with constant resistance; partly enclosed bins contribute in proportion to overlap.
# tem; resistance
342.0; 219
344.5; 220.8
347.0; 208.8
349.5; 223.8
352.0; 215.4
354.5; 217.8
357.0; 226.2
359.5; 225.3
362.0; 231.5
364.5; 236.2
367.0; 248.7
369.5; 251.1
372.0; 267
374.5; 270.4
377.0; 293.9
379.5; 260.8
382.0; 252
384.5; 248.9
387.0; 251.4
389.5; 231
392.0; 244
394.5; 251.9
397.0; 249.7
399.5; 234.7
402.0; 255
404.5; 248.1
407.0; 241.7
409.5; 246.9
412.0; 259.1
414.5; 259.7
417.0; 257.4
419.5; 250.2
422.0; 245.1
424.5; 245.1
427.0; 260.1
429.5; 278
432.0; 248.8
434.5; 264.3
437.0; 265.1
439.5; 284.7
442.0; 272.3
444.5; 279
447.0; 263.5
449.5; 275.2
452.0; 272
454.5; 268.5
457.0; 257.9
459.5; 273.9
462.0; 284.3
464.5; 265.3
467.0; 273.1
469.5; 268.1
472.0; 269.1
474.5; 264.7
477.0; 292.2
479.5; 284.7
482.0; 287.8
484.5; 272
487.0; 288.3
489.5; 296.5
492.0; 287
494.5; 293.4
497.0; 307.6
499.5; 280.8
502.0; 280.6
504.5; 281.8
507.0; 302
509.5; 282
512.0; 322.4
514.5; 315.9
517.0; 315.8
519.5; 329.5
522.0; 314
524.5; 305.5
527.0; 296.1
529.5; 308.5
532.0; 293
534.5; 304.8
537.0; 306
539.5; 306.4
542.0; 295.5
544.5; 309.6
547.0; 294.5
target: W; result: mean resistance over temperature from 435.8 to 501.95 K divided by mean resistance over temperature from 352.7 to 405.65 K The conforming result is 1.1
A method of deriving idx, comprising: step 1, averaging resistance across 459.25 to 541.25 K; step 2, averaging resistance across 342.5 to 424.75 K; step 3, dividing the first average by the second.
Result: 1.20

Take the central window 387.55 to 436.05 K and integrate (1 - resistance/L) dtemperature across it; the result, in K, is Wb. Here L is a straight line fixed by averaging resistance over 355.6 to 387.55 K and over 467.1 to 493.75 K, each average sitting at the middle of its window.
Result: 2.00 K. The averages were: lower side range 251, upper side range 281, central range 251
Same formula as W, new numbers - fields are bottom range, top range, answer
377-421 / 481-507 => 1.15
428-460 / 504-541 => 1.14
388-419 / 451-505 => 1.13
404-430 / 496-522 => 1.19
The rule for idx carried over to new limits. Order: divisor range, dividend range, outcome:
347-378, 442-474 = 1.13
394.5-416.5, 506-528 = 1.24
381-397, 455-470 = 1.10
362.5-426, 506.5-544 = 1.22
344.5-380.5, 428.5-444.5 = 1.12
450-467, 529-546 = 1.12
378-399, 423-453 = 1.07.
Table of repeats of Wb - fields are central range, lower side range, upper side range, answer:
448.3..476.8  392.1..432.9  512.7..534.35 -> 0.7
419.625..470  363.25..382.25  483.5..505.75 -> 1.8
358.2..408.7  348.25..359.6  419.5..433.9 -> -3.2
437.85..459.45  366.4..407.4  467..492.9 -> 0.0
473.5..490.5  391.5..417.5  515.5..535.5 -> 0.2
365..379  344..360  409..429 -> -2.1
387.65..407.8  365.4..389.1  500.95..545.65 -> 1.6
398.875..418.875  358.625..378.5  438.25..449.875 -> 1.1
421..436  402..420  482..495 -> 0.2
